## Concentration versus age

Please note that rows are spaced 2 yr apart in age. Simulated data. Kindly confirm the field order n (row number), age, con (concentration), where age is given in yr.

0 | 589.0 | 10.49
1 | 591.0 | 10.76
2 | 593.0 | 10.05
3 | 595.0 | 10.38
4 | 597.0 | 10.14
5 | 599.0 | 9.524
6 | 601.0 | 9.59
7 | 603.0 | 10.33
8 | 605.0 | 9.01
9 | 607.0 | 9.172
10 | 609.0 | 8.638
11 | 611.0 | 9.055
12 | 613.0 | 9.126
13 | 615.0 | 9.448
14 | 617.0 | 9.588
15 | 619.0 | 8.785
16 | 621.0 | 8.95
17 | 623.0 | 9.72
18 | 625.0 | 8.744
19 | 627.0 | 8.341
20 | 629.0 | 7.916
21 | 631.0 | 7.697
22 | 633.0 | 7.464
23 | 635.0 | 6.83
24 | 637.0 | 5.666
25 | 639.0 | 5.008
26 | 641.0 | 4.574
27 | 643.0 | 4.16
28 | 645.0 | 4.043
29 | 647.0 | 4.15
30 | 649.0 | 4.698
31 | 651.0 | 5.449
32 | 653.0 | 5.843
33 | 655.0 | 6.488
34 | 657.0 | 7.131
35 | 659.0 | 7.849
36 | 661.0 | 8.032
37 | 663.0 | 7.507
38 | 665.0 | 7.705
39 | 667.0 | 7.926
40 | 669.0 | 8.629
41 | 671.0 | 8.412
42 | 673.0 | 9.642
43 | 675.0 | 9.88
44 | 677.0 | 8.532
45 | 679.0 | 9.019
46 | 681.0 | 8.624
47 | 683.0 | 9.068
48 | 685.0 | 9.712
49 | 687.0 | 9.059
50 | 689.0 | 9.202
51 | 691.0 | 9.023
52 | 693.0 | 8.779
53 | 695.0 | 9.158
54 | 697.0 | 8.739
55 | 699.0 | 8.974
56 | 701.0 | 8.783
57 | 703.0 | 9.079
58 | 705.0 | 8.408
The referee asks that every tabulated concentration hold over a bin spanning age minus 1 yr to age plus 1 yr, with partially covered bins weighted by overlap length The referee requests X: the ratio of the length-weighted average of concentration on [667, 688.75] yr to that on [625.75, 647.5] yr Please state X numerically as 1.49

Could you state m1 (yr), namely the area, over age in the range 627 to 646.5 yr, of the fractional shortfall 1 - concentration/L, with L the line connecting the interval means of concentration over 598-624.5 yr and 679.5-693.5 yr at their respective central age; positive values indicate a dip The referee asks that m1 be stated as 6.80 yr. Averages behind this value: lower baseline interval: 9.29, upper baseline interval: 9.08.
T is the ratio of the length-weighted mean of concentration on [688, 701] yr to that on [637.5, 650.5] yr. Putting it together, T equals 2.0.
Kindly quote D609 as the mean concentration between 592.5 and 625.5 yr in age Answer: 9.43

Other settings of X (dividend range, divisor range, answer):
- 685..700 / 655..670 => 1.17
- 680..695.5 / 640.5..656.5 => 1.81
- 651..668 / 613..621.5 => 0.78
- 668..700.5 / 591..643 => 1.06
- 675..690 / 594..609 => 0.94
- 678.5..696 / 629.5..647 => 1.60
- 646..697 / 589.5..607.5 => 0.81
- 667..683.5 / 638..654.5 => 1.86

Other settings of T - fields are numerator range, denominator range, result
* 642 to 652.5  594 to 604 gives 0.46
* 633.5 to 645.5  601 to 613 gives 0.56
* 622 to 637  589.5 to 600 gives 0.78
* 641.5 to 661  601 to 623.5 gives 0.61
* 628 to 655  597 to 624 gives 0.61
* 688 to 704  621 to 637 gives 1.12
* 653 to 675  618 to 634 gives 0.94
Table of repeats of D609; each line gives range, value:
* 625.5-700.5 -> 7.55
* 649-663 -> 6.7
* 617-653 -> 6.66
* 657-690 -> 8.63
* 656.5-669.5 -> 7.82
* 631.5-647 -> 5.39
